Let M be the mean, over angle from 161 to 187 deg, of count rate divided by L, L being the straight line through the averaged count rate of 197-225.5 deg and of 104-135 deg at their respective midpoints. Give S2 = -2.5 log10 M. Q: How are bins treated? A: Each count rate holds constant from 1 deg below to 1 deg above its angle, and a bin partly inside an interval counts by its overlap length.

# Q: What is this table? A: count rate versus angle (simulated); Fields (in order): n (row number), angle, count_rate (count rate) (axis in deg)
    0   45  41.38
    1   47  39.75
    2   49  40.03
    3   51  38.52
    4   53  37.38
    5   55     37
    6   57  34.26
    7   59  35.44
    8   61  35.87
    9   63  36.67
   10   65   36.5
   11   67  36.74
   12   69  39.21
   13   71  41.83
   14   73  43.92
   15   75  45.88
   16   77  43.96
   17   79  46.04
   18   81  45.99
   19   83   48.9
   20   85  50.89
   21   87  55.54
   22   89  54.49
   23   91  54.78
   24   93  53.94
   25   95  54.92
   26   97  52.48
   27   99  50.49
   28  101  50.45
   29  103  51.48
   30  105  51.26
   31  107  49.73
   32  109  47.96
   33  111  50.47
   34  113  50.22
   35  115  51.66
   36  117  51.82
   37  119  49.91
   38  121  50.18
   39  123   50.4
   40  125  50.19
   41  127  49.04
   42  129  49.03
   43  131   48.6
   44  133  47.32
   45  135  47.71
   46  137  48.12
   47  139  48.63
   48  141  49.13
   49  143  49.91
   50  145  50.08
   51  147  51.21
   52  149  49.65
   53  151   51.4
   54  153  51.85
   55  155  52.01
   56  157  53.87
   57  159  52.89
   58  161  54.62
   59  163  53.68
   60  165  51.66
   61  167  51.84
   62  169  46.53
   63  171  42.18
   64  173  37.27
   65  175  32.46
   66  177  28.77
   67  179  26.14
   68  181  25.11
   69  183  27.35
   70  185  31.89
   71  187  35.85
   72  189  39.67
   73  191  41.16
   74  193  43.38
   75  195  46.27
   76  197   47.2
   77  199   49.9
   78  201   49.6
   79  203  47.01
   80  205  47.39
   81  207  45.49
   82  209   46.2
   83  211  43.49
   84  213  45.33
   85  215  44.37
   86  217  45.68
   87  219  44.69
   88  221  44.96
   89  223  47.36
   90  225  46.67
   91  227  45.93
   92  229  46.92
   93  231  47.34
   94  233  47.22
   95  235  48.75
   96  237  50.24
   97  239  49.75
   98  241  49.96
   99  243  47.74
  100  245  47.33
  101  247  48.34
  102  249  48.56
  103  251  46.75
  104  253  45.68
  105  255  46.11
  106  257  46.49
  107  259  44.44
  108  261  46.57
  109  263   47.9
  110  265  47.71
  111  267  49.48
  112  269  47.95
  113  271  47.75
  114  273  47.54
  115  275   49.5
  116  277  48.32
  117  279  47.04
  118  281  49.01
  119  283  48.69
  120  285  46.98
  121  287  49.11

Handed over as 0.24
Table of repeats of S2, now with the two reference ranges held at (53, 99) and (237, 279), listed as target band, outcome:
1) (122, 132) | -0.09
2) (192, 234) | 0.02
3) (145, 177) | -0.05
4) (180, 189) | 0.44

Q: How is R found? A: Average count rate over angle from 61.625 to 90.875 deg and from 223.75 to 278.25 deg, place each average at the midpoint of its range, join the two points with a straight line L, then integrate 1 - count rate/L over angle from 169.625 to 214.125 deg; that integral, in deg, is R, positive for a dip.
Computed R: 6.4 deg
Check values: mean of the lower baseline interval 44.9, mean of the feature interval 40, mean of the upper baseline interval 47.7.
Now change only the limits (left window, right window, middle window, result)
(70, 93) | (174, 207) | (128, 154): -3.7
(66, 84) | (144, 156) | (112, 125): -0.7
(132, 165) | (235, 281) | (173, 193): 6.8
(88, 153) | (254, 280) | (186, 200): 1.6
